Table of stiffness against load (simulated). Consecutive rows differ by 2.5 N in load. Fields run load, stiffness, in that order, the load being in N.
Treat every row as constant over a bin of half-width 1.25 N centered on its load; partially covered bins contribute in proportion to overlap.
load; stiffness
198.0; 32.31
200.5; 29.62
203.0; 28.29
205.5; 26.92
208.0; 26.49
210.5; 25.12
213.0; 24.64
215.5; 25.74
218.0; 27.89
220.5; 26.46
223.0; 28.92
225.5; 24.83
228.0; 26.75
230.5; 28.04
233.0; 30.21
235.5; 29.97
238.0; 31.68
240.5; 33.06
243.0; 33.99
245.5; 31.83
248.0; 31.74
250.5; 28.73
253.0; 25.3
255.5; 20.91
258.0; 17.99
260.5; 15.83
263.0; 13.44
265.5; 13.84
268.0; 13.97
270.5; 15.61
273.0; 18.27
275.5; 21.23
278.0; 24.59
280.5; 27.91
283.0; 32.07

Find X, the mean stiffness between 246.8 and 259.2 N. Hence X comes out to 24.9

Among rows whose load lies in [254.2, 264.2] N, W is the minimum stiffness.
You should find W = 13.44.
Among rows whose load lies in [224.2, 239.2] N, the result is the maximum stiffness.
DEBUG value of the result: 31.68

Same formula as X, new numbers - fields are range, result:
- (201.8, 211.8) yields 26.7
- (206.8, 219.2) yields 26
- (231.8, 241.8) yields 31.2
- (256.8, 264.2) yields 15.8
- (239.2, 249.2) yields 32.7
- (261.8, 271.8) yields 14.2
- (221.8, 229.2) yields 26.8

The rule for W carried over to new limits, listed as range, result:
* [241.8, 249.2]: 31.74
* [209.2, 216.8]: 24.64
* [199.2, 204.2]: 28.29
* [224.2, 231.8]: 24.83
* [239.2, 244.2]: 33.06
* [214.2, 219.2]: 25.74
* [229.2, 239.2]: 28.04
